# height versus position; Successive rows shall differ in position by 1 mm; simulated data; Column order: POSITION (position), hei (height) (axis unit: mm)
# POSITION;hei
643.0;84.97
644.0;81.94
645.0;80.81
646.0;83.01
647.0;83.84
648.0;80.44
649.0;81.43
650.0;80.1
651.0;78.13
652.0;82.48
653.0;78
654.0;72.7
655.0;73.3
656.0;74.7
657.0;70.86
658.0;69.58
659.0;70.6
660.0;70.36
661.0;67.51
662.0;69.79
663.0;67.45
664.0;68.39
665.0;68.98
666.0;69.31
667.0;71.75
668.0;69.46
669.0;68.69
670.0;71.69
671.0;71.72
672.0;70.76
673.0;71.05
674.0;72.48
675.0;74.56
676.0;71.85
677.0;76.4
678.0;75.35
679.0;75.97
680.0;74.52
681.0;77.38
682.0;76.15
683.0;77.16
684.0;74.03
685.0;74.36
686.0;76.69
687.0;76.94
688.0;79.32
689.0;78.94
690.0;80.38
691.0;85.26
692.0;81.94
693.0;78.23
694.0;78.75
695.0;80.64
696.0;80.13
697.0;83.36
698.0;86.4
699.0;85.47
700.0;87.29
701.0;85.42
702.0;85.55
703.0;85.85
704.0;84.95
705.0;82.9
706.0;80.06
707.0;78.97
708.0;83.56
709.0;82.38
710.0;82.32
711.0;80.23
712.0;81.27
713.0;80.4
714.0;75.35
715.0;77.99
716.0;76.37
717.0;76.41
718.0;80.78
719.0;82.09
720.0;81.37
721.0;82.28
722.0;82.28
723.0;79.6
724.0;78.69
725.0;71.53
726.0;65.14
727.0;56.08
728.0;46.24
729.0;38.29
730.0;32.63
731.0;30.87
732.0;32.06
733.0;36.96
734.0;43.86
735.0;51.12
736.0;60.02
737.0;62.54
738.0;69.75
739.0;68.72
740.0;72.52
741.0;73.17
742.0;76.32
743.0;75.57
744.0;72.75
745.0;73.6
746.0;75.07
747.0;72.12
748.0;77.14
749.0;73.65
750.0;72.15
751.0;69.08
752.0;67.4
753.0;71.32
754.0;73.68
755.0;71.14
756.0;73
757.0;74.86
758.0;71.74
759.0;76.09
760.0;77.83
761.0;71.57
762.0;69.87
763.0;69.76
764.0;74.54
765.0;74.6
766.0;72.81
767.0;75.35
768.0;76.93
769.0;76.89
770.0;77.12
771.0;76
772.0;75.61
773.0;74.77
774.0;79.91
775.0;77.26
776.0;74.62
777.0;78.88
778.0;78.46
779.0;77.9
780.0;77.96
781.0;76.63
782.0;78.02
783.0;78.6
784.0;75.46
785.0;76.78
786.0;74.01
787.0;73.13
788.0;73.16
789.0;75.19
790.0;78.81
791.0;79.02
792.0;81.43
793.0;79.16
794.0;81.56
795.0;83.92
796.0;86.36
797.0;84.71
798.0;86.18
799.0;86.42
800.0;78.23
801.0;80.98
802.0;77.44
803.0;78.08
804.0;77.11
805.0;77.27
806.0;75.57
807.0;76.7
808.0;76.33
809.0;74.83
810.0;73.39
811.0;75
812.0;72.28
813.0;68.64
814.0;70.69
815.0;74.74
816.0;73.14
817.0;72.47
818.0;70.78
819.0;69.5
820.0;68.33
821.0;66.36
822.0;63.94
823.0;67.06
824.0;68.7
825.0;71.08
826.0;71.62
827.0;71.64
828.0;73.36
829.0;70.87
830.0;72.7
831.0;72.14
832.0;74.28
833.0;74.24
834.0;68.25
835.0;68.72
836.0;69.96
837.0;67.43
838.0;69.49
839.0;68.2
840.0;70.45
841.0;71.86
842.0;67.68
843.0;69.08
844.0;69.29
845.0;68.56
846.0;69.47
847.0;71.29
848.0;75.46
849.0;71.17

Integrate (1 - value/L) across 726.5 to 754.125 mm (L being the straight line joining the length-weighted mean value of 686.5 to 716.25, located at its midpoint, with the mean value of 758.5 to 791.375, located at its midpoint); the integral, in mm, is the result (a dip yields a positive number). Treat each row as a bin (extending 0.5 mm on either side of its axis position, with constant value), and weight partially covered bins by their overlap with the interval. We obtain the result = 6.0 mm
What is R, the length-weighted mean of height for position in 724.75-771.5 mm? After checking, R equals 66.4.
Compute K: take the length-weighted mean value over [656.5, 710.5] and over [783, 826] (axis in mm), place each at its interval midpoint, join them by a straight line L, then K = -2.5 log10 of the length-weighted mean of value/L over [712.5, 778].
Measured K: 0.09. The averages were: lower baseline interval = 76.7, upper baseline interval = 75.6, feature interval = 69.9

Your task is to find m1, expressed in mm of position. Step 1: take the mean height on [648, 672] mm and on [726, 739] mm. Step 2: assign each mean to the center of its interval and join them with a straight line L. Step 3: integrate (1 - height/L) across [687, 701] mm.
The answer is -4.8 mm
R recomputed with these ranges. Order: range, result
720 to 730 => 65.7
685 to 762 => 72.9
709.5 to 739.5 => 65.4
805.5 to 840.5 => 71.2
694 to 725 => 81.5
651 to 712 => 76.7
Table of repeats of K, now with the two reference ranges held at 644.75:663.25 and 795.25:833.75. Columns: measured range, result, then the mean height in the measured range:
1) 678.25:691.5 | -0.03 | 77.4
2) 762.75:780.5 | -0.02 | 76.2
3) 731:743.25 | 0.26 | 58.7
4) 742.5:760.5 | 0.02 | 73.2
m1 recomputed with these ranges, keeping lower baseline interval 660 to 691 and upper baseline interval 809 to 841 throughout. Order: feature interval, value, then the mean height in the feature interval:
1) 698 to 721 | -2.8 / 81.8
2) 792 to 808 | -2.1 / 80.5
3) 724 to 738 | 4.3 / 50.1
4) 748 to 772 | -0.5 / 73.5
